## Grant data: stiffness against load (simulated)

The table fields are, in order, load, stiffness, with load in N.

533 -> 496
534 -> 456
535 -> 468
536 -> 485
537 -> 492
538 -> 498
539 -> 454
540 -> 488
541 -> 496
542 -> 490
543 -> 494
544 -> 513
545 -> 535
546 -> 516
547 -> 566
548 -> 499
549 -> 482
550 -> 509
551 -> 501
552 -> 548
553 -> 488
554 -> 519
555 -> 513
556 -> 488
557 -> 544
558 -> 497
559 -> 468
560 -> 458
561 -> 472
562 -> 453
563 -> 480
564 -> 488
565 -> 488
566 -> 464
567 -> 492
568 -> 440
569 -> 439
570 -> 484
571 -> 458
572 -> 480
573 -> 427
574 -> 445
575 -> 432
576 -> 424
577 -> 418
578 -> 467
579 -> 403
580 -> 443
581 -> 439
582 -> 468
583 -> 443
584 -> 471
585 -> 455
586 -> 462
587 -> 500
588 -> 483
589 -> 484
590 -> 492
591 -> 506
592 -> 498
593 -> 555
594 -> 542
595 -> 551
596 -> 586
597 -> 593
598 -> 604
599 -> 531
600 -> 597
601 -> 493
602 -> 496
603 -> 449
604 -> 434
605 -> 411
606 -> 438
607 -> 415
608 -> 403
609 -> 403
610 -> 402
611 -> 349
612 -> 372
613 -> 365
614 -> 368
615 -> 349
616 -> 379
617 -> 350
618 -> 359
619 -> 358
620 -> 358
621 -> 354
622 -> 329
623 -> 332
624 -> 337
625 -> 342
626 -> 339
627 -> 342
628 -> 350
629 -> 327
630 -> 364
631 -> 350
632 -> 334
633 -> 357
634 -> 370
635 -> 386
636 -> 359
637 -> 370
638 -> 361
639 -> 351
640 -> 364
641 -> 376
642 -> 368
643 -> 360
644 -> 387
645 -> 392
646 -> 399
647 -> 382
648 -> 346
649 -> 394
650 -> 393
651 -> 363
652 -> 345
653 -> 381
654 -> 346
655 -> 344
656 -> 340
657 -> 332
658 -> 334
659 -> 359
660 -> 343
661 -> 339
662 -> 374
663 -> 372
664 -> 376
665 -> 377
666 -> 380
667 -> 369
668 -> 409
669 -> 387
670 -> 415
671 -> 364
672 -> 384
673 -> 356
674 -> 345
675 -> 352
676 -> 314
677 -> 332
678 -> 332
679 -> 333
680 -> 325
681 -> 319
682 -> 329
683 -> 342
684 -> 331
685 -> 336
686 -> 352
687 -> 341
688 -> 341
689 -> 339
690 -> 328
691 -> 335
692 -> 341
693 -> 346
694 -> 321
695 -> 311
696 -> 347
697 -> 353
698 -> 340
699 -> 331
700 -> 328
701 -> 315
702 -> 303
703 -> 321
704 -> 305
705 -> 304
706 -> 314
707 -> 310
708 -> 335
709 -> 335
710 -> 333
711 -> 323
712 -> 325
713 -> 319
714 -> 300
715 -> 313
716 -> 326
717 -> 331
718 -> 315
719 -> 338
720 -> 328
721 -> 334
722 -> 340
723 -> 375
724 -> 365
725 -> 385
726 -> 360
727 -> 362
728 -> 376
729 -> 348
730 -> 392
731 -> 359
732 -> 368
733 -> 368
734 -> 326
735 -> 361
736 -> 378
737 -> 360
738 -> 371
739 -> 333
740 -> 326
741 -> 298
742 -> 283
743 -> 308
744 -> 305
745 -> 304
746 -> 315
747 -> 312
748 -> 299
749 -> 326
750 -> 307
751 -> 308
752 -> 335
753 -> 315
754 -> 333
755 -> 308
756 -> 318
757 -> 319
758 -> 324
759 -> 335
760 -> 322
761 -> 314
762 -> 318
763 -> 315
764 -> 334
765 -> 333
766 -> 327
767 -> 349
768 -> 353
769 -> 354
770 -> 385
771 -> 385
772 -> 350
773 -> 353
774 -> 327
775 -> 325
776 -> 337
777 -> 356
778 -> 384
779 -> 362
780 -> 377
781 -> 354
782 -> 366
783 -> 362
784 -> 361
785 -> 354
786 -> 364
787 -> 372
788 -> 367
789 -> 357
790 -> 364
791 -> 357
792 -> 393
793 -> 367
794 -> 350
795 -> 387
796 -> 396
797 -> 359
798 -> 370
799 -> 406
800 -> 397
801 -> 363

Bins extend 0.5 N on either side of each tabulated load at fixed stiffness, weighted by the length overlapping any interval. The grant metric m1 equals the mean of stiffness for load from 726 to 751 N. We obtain 337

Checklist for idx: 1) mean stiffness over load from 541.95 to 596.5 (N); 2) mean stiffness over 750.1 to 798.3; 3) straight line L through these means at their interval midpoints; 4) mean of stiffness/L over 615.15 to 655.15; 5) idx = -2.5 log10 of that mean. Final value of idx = 0.22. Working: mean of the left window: 485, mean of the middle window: 360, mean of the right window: 349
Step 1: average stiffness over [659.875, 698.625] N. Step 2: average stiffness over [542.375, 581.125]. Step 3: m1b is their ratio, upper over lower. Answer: 0.73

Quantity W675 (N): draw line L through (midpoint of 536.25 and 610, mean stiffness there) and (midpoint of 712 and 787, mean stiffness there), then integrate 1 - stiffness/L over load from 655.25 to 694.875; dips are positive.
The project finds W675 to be 5.06 N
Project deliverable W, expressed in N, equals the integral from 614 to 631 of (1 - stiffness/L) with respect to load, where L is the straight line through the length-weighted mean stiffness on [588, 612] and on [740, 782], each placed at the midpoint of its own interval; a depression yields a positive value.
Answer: 4.2 N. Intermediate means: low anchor 486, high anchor 331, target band 349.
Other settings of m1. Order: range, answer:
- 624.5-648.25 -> 362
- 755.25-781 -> 342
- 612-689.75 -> 357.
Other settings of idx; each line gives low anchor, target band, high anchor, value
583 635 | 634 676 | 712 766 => 0.07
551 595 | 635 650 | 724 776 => 0.13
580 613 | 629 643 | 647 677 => 0.13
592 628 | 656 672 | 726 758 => 0.06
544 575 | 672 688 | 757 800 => 0.22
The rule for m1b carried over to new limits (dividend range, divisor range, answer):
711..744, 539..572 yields 0.70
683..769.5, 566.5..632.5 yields 0.77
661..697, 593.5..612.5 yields 0.73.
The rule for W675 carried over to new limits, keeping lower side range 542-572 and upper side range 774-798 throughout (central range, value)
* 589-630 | 3.3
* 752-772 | 2.3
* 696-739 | 6.6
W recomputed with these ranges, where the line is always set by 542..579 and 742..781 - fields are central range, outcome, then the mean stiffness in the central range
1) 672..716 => 6.1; 330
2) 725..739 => -0.4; 363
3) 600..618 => 1.5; 409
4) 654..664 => 1.4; 350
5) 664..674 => 0.5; 380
